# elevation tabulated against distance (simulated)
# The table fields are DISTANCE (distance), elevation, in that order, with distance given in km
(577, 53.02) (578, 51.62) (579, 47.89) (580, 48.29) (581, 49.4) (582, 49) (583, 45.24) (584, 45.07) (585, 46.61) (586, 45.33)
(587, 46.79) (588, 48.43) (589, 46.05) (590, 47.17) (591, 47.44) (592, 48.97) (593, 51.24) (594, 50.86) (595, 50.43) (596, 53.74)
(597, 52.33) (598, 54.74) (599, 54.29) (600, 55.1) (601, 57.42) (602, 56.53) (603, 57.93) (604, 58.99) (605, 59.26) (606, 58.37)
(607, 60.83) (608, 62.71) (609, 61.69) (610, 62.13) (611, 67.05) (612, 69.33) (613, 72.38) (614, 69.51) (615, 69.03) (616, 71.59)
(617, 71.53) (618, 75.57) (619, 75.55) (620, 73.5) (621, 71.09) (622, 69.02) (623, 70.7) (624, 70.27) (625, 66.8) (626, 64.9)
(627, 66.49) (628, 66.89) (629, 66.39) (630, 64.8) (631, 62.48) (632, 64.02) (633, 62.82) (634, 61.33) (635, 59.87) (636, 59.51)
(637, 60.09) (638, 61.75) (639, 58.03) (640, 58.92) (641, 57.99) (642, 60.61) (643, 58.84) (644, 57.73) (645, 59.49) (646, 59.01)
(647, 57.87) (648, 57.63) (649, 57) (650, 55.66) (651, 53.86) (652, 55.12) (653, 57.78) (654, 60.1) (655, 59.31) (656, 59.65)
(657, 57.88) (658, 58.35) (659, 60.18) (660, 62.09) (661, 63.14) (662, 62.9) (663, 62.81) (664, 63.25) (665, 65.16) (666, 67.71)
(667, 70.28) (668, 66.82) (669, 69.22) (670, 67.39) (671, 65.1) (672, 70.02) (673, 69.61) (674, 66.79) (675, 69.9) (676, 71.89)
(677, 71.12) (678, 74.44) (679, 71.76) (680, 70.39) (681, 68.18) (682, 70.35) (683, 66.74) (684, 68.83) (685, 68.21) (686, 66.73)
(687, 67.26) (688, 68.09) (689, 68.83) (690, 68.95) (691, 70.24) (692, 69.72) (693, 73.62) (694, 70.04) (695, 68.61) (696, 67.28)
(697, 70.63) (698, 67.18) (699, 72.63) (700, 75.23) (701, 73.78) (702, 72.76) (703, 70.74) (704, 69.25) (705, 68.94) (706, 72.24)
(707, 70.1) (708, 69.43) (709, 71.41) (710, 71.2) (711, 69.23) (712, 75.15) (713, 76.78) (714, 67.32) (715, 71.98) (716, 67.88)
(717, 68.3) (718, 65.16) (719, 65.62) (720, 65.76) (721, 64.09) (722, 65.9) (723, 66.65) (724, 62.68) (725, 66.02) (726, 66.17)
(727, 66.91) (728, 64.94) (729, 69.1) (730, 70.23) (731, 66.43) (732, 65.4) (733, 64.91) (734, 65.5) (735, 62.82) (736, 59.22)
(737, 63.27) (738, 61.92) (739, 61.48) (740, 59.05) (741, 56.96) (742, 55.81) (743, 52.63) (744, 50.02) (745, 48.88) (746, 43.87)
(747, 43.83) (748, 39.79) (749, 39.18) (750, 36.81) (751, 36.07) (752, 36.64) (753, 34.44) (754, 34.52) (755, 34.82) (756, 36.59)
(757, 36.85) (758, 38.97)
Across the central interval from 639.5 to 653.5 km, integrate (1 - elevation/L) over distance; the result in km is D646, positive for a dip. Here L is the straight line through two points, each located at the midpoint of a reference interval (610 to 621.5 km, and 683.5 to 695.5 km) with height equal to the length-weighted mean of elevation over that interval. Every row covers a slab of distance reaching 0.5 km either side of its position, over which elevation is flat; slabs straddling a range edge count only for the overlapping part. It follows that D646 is 2.50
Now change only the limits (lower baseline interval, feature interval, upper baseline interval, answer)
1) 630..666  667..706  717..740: -4.6 km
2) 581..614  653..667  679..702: 0.6 km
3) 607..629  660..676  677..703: 0.7 km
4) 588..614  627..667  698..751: -1.0 km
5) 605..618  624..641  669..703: 1.1 km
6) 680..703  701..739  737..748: -4.5 km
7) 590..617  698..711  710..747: -1.8 km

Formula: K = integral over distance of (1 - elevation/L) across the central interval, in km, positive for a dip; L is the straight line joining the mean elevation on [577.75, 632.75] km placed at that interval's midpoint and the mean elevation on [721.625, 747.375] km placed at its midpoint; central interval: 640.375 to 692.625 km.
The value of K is -3.9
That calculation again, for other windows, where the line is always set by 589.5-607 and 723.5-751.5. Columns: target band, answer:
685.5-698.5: -2.99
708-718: -2.49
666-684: -4.40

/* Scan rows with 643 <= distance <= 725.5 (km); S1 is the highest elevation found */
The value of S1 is 76.78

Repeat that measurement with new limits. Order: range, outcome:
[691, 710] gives 75.23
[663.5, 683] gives 74.44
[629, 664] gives 66.39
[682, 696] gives 73.62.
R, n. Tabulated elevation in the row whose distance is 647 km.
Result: 57.87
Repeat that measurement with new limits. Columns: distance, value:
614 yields 69.51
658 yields 58.35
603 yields 57.93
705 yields 68.94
